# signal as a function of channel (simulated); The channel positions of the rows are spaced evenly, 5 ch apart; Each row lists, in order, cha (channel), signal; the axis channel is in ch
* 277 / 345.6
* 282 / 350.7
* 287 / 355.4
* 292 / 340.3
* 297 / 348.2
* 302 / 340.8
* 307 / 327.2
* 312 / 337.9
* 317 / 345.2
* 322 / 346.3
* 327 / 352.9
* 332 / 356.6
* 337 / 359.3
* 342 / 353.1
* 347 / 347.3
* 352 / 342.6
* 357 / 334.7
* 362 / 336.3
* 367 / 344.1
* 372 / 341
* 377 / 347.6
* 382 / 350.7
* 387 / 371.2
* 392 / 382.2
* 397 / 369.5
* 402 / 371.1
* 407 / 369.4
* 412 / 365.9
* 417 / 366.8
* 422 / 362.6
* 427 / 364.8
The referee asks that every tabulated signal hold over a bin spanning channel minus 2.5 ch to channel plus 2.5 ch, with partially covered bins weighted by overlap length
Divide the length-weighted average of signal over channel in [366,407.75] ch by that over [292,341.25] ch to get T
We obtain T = 1.04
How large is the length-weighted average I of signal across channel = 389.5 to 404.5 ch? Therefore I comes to 374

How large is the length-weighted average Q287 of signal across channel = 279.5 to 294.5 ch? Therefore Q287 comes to 349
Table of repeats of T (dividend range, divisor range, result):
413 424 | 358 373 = 1.07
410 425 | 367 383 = 1.06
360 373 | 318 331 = 0.97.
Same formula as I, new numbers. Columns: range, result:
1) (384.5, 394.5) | 377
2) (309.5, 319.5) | 342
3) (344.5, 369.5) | 341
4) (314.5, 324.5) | 346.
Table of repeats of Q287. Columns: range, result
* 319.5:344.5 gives 354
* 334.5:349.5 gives 353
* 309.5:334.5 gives 348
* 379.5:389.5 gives 361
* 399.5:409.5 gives 370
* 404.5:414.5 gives 368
